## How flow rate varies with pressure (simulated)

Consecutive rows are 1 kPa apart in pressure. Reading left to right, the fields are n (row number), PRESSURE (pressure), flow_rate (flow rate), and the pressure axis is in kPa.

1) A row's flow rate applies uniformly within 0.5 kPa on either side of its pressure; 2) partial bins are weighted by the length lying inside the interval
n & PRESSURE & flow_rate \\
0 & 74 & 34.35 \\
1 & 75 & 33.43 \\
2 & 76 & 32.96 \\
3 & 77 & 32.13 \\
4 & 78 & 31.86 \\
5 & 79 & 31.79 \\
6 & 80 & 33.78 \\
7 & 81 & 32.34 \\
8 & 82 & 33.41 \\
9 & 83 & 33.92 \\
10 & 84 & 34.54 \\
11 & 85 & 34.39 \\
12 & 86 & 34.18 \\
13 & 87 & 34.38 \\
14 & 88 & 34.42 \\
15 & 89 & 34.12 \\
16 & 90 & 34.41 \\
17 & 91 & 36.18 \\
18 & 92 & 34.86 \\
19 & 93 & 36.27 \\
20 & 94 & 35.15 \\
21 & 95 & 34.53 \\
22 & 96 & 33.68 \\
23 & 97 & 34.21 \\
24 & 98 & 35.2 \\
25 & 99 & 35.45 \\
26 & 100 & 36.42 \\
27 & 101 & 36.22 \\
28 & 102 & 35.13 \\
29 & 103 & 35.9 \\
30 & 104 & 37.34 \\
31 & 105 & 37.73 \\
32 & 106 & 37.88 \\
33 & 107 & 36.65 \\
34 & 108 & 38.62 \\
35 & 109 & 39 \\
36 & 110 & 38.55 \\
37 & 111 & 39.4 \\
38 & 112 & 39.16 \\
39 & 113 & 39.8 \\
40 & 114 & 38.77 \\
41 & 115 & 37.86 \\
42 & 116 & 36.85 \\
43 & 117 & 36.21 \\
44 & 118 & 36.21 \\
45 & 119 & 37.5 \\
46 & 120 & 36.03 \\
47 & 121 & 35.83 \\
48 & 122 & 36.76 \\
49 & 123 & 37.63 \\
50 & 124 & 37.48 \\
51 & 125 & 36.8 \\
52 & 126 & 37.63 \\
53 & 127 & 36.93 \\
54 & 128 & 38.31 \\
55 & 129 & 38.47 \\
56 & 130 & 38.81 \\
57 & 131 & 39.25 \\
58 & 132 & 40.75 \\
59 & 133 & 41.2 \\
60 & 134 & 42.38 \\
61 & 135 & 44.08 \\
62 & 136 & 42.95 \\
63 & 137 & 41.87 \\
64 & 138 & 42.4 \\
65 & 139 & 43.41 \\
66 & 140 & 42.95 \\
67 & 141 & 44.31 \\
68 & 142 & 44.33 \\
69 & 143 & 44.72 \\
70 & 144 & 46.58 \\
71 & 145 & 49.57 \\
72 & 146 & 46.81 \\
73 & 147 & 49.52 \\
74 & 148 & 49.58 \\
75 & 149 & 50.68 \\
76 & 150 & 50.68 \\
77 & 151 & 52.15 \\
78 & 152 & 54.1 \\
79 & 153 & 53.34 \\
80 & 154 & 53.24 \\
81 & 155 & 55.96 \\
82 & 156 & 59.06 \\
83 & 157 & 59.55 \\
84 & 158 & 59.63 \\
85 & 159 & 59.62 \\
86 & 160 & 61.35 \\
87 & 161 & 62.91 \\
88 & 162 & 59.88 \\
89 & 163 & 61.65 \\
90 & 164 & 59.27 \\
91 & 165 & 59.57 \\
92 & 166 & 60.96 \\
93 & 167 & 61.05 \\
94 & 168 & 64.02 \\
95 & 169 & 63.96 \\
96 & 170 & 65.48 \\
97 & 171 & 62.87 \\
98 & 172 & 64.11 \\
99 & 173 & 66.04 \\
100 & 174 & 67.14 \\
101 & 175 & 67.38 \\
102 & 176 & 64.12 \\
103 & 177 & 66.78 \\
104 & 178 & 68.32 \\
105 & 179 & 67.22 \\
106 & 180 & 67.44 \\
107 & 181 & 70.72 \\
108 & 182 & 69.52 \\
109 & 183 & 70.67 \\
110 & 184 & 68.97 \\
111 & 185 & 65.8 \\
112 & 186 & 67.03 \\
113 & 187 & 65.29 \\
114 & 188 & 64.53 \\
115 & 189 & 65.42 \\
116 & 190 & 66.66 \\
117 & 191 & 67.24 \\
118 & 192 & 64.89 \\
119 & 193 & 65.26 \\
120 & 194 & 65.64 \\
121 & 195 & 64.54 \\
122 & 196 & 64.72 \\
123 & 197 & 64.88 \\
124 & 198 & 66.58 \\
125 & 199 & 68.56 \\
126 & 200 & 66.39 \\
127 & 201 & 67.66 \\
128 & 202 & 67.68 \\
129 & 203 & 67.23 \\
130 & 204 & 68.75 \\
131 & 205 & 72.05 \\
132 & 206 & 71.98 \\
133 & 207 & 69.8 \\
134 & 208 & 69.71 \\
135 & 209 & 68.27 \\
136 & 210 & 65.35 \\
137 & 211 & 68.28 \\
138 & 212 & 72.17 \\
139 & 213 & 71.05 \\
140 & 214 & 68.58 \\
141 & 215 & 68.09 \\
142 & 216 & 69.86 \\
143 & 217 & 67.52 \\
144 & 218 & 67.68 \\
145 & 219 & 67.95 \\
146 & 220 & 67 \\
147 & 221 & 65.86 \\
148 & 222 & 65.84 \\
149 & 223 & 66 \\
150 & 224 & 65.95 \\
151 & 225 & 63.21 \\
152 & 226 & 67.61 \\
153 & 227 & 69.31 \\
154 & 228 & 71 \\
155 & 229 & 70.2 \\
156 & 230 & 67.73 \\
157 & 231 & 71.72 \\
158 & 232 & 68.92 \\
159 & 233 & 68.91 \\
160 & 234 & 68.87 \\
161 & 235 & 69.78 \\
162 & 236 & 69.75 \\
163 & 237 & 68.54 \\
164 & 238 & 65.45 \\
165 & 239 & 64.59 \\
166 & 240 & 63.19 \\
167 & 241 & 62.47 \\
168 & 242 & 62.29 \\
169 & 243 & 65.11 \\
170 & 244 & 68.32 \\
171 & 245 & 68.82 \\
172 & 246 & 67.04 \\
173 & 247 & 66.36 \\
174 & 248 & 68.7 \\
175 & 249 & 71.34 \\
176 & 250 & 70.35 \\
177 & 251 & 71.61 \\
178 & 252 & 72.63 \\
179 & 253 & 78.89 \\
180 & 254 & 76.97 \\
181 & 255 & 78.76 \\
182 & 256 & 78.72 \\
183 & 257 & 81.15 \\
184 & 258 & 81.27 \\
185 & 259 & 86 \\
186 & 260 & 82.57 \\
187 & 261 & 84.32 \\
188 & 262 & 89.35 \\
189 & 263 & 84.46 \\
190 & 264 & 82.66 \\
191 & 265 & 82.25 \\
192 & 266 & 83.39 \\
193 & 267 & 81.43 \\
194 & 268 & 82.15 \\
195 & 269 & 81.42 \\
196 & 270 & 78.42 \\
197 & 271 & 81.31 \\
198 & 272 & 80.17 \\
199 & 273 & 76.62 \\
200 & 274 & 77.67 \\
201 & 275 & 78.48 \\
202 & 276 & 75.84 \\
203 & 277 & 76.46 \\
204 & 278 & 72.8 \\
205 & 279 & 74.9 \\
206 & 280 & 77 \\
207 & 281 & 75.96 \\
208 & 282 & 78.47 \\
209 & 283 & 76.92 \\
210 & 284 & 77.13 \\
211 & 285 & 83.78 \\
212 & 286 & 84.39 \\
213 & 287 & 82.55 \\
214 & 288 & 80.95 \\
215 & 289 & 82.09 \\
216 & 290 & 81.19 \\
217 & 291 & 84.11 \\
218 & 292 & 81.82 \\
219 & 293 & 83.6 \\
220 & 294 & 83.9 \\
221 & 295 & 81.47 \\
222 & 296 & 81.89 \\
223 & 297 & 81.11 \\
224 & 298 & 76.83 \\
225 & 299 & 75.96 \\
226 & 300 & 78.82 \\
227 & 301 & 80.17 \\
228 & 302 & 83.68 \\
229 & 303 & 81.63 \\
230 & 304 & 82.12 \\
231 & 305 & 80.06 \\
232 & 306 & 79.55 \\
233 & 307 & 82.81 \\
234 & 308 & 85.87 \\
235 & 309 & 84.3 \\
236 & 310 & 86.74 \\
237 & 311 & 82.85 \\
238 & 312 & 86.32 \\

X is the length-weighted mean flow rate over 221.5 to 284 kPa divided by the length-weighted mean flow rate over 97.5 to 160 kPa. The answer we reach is 1.7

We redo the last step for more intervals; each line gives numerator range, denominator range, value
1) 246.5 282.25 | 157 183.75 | 1.22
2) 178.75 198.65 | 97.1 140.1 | 1.74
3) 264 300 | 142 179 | 1.37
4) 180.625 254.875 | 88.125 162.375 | 1.61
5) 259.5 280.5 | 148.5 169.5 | 1.38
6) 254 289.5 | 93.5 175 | 1.75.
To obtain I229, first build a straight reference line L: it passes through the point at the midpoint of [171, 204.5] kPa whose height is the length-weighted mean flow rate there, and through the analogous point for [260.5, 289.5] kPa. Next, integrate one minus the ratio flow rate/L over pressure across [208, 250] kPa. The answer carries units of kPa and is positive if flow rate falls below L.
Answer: 3.0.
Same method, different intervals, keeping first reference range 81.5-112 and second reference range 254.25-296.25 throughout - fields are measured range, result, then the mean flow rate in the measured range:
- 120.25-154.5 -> 1.9 kPa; 43.6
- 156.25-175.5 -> -3.3 kPa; 62.4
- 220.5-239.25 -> 0.4 kPa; 67.9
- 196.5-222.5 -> -1.7 kPa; 68.3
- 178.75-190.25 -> -1.9 kPa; 67.5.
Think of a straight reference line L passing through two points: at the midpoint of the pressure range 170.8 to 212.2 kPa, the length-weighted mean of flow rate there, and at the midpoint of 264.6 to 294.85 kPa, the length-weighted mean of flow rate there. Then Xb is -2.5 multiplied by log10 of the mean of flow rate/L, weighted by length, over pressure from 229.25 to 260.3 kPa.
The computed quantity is 0.057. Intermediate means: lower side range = 67.2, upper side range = 79.9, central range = 71.1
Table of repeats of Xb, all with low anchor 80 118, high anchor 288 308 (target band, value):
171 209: -0.185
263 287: -0.046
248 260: -0.082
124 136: 0.093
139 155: -0.043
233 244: 0.024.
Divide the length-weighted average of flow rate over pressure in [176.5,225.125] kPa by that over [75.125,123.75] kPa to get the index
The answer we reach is 1.89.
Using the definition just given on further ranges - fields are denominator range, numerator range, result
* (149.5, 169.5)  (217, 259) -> 1.19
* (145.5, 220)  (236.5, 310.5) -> 1.22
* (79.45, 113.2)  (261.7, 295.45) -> 2.25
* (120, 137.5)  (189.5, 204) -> 1.70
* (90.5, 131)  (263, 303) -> 2.17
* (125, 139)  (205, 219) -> 1.71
